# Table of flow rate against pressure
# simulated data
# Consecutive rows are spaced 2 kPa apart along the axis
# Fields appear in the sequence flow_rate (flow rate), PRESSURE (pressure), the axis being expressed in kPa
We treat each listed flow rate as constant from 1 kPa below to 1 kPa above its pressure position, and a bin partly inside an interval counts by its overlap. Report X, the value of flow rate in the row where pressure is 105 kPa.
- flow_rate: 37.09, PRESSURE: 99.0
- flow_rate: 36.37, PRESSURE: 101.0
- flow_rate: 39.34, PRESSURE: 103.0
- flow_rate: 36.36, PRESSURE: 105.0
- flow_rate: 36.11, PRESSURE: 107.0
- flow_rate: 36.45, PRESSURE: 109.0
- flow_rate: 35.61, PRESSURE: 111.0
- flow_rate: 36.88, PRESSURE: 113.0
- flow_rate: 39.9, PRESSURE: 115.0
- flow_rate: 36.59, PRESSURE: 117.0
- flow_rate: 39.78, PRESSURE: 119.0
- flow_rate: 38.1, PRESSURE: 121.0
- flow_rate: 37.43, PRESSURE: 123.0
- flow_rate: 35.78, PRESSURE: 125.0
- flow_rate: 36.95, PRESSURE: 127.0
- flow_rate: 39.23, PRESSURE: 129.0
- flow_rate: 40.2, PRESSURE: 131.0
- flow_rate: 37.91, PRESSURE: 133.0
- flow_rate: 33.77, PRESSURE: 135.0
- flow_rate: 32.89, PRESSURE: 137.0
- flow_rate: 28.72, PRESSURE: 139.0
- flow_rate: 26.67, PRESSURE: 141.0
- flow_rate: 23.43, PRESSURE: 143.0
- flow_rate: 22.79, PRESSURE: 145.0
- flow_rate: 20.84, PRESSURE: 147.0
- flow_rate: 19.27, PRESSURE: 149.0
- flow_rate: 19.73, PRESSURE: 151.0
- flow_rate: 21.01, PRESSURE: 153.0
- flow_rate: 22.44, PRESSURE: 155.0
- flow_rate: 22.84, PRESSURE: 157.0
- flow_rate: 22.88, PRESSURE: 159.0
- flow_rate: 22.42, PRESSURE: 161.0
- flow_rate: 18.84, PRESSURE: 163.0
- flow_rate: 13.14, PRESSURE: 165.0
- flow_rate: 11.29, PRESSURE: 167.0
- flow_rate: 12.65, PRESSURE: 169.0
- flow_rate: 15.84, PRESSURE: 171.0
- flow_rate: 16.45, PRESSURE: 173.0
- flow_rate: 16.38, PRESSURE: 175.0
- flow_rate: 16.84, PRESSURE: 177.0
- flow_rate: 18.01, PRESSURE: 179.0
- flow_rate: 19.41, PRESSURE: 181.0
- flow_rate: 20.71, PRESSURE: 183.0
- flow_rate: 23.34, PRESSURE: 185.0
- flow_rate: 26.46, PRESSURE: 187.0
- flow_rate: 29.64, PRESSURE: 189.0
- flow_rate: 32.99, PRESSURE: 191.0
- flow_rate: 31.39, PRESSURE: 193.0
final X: 36.36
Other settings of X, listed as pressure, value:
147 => 20.84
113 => 36.88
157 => 22.84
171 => 15.84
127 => 36.95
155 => 22.44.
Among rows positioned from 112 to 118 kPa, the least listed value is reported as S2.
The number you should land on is 36.59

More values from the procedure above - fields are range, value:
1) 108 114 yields 35.61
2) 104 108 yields 36.11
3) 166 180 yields 11.29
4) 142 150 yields 19.27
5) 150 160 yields 19.73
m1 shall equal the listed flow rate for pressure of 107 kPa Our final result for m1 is 36.11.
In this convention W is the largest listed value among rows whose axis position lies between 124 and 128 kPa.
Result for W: 36.95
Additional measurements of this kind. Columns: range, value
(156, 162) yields 22.88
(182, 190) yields 29.64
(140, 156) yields 26.67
